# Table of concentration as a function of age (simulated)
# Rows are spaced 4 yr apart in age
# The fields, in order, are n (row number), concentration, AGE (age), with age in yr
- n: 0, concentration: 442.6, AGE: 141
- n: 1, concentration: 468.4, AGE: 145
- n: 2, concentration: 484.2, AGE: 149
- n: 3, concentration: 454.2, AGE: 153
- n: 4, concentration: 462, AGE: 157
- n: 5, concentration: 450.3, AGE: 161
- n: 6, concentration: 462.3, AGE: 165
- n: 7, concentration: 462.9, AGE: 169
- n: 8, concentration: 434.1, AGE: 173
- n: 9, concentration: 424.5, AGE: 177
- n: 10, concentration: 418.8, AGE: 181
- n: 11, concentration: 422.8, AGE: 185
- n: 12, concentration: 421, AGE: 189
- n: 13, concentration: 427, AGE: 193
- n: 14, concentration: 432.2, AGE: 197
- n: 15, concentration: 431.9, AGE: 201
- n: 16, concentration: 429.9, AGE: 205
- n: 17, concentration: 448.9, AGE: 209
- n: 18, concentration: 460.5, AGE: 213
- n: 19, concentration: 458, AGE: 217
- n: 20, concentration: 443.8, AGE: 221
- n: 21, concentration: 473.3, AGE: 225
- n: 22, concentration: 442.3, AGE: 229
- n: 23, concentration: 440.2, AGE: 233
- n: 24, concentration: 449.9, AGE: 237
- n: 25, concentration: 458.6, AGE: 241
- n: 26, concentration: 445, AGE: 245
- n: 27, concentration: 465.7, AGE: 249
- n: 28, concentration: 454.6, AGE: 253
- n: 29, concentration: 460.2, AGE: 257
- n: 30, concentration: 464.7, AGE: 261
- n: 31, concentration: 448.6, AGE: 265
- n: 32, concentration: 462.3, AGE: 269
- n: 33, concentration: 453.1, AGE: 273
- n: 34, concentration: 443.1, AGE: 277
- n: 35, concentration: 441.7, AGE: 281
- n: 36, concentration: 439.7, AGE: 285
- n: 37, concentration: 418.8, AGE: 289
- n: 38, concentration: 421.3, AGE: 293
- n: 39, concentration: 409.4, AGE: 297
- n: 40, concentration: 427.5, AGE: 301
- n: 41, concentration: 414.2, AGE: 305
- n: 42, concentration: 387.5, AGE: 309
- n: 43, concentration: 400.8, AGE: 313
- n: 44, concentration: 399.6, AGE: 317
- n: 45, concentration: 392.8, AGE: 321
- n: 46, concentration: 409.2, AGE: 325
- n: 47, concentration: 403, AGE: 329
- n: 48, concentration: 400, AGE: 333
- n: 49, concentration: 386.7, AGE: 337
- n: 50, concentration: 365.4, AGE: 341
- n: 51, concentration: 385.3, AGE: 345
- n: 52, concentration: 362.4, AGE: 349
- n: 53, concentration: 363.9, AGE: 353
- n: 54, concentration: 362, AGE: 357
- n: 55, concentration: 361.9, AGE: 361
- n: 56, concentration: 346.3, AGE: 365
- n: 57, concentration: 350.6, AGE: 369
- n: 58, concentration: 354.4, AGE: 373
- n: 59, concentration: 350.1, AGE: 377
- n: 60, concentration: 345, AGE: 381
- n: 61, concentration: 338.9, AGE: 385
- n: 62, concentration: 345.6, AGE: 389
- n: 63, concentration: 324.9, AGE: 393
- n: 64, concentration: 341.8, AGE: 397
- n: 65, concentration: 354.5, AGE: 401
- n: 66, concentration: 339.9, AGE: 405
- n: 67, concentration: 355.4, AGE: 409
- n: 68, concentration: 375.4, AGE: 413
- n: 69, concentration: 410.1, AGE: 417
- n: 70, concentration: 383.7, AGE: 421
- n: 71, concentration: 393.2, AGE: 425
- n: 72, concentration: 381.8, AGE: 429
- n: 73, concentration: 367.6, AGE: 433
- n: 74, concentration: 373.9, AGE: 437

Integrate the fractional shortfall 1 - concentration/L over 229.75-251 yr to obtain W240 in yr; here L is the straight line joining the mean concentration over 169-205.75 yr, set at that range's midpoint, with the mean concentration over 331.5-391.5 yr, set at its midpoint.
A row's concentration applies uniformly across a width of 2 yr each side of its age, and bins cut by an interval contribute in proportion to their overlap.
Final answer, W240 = -2.3 yr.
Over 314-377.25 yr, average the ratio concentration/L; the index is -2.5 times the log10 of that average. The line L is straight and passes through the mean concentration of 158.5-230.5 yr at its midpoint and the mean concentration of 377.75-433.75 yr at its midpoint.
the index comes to 0.02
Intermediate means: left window 441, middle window 376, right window 361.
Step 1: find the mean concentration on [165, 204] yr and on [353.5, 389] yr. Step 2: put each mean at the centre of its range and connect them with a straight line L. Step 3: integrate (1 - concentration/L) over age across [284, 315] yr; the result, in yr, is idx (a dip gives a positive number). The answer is -2.6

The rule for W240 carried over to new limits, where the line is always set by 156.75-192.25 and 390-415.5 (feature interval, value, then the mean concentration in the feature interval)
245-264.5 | -2.47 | 459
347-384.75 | 1.00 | 354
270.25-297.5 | -2.66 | 435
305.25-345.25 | -1.52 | 394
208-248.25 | -3.38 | 453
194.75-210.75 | -0.30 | 435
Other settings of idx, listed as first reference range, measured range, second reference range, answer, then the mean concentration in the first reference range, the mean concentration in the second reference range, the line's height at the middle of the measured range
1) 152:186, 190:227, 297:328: -0.98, 444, 405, 433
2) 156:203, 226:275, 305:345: -4.47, 437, 394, 416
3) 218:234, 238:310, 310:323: -3.10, 451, 397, 422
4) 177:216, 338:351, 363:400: -0.36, 433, 344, 362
